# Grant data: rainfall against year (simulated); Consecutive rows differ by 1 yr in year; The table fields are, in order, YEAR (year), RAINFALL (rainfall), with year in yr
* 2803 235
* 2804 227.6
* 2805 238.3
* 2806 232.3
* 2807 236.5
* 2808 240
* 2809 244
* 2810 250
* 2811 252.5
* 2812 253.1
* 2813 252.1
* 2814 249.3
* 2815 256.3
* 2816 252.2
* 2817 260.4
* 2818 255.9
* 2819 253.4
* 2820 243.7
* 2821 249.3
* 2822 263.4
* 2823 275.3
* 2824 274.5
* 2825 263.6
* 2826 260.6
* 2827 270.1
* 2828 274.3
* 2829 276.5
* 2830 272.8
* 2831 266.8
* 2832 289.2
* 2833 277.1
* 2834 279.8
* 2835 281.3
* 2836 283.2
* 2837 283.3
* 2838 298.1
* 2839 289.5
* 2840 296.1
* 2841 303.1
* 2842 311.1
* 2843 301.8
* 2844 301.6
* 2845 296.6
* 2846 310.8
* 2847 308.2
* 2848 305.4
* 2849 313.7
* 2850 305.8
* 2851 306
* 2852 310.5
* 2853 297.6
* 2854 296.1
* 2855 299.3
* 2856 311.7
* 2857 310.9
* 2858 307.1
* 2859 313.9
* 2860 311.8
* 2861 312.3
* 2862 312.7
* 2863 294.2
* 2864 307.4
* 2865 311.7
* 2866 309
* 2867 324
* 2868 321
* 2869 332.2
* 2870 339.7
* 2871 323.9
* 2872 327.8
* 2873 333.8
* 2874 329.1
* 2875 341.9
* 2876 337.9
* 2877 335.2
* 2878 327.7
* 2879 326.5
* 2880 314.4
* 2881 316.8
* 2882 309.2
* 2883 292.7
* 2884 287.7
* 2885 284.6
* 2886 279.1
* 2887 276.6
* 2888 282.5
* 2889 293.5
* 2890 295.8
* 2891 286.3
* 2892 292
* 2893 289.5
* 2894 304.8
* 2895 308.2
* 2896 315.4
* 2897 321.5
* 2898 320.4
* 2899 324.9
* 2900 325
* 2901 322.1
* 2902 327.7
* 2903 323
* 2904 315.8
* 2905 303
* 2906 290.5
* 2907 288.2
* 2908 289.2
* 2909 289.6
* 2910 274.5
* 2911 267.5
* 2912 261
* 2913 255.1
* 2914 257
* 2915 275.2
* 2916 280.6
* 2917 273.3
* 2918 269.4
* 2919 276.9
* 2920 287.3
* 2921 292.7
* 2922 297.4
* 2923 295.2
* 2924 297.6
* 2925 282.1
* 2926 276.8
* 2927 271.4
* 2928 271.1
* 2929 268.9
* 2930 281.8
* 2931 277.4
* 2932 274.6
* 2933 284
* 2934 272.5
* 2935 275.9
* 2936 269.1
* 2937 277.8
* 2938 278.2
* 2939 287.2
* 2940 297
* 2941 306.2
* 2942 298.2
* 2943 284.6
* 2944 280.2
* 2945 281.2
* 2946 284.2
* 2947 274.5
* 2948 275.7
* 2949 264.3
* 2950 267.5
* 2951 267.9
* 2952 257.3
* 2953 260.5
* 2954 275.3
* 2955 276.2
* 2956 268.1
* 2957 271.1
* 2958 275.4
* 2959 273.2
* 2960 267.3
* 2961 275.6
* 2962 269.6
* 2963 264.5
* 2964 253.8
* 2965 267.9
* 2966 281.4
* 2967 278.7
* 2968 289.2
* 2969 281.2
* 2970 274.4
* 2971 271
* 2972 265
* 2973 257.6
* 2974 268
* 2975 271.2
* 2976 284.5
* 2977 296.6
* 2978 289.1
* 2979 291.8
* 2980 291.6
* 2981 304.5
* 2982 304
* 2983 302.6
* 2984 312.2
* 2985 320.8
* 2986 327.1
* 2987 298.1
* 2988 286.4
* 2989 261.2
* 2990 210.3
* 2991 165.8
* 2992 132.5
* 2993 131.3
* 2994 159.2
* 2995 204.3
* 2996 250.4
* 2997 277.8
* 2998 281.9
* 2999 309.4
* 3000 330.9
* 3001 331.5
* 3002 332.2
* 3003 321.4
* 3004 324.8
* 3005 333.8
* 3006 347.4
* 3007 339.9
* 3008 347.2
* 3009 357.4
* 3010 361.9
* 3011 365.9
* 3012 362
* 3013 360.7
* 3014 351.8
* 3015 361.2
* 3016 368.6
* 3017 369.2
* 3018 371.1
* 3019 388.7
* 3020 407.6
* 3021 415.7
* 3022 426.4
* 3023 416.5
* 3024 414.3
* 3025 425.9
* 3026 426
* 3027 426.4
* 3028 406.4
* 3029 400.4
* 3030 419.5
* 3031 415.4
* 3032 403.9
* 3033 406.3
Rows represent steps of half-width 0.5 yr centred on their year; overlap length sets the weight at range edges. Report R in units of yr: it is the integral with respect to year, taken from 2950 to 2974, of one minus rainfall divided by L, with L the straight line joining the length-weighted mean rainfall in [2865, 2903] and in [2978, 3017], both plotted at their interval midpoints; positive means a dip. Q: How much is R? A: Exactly 2.6 yr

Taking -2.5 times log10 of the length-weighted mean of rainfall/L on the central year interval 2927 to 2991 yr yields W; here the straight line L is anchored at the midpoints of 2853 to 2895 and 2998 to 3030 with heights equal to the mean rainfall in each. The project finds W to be 0.239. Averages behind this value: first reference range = 310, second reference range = 370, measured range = 278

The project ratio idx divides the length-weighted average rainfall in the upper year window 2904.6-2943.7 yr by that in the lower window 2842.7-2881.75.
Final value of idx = 0.9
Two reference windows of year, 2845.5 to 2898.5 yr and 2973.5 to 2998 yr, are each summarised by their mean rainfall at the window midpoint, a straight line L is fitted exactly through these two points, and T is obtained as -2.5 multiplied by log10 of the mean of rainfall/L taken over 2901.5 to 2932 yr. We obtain 0.03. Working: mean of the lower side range 310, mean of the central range 284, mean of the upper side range 260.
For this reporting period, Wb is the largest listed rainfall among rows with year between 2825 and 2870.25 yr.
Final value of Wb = 339.7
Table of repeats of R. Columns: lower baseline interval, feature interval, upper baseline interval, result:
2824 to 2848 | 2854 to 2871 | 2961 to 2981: -1.70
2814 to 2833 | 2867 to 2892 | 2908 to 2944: -3.62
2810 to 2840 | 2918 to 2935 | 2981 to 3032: 1.25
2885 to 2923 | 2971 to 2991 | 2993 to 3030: 3.04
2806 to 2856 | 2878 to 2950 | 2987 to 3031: 3.14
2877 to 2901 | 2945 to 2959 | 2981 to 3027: 1.94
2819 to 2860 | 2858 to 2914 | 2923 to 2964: -4.58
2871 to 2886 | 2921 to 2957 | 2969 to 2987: 2.64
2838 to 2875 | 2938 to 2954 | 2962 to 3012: 0.76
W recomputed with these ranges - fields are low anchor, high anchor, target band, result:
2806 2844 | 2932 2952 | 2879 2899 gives -0.10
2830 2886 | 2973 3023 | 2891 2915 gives 0.04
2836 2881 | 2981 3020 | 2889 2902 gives 0.01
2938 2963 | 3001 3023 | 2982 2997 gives 0.33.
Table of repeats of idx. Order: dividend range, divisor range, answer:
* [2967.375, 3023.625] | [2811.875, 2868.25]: 1.06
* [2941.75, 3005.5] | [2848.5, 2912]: 0.89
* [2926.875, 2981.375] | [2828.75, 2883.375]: 0.90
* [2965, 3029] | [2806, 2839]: 1.19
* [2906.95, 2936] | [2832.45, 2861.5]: 0.92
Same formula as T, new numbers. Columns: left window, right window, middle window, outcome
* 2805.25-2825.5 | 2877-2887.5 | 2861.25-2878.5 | -0.11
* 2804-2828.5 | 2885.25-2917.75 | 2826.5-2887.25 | -0.12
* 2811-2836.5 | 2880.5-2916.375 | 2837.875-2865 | -0.11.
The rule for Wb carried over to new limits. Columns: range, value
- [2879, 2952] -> 327.7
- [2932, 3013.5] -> 365.9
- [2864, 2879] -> 341.9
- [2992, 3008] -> 347.4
